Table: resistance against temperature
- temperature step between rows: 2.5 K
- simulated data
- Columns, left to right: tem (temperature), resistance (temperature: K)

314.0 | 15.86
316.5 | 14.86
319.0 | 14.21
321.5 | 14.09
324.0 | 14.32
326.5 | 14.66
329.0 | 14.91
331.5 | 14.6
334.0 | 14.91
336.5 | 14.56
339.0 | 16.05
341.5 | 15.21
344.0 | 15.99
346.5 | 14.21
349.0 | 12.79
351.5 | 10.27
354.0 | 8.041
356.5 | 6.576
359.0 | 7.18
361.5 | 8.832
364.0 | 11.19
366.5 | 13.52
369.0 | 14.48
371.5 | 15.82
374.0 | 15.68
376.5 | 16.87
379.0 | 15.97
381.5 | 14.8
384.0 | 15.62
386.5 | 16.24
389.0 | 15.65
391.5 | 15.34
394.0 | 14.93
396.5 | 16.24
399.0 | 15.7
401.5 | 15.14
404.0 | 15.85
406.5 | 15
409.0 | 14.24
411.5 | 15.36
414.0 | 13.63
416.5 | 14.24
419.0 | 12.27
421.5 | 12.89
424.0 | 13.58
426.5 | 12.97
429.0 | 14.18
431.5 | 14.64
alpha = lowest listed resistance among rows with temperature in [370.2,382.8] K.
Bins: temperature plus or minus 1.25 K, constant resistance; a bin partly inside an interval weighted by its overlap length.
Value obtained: 14.8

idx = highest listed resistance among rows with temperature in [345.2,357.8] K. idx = 14.21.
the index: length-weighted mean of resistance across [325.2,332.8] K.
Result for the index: 14.7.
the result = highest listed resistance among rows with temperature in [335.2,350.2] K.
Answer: 16.05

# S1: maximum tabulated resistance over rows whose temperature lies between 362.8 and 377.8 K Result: 16.87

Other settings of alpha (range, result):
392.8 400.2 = 14.93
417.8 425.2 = 12.27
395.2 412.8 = 14.24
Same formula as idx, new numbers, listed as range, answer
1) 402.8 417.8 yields 15.85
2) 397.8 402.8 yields 15.7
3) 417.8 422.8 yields 12.89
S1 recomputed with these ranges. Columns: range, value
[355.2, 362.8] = 8.832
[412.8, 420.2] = 14.24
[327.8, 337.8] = 14.91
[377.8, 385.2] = 15.97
